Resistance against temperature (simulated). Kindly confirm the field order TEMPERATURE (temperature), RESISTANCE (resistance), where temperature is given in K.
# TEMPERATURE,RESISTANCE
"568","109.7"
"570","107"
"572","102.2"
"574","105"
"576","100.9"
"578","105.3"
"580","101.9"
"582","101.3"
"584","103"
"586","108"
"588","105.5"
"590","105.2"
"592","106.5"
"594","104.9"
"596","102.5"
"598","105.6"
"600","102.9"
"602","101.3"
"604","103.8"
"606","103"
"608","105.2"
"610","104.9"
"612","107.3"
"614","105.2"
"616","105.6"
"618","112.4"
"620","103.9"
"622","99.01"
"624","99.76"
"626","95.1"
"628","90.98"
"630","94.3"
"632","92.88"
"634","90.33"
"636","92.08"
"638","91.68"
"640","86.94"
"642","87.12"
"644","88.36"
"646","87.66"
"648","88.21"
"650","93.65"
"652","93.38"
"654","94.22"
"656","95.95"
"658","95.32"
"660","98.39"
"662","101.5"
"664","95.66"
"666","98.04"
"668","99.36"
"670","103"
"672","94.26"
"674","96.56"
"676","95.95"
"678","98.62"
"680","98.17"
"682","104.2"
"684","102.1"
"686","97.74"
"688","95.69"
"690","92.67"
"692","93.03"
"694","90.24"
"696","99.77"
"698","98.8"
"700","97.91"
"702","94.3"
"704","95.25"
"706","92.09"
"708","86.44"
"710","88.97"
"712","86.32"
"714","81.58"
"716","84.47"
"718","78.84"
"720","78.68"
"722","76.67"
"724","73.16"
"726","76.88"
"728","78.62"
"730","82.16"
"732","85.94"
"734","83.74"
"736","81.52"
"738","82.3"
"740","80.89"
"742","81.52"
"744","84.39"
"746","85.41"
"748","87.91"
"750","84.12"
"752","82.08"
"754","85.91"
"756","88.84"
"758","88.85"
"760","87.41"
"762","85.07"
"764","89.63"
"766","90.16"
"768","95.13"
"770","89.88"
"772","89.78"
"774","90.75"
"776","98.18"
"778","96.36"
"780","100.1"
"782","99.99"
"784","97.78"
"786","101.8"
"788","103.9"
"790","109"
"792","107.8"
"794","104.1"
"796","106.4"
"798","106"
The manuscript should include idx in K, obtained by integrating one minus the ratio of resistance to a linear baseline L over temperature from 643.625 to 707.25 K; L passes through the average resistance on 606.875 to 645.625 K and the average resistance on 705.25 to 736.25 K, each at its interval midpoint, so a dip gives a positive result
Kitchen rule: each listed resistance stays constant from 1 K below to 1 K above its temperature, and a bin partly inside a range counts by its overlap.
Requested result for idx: -4.7 K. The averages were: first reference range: 97.4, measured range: 96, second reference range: 82.2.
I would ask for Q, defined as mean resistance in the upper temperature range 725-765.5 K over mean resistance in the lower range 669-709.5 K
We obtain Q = 0.88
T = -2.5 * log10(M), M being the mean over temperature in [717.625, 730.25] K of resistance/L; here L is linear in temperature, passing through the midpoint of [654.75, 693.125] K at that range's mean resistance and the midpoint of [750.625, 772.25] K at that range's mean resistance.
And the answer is 0.19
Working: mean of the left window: 97.6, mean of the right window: 88.3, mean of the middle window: 77.6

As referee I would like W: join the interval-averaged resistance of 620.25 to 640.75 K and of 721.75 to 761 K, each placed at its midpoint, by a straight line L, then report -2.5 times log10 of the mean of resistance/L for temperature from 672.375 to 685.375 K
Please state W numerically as -0.11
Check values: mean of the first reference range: 93.8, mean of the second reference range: 83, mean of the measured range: 99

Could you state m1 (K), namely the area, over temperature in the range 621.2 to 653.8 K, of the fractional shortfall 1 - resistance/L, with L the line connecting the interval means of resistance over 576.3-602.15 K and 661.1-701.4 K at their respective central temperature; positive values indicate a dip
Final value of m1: 2.8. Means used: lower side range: 104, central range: 92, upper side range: 97.6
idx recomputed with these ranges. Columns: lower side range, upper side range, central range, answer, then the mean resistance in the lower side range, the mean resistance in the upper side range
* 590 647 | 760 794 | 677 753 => 7.5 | 99.1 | 96.5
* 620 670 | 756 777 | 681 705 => -1.1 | 94.1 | 90.4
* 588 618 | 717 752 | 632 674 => 0.9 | 105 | 81.4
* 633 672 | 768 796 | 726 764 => 5.3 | 93.7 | 99.3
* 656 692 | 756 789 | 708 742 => 5.1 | 97.9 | 93.9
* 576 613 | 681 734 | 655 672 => -0.6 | 104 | 88.8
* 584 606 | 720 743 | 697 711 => -1.4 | 104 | 80.2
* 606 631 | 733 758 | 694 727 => 0.8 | 102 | 84.2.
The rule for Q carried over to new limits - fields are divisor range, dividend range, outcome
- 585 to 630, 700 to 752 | 0.81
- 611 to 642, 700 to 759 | 0.86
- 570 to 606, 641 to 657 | 0.88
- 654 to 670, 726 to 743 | 0.84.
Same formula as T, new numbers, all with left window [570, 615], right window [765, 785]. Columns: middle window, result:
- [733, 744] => 0.176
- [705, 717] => 0.135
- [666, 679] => 0.023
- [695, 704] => 0.014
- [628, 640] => 0.116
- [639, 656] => 0.126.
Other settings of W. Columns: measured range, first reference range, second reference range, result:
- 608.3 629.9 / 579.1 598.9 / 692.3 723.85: -0.02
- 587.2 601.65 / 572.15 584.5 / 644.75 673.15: -0.03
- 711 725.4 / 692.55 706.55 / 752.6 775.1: 0.17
